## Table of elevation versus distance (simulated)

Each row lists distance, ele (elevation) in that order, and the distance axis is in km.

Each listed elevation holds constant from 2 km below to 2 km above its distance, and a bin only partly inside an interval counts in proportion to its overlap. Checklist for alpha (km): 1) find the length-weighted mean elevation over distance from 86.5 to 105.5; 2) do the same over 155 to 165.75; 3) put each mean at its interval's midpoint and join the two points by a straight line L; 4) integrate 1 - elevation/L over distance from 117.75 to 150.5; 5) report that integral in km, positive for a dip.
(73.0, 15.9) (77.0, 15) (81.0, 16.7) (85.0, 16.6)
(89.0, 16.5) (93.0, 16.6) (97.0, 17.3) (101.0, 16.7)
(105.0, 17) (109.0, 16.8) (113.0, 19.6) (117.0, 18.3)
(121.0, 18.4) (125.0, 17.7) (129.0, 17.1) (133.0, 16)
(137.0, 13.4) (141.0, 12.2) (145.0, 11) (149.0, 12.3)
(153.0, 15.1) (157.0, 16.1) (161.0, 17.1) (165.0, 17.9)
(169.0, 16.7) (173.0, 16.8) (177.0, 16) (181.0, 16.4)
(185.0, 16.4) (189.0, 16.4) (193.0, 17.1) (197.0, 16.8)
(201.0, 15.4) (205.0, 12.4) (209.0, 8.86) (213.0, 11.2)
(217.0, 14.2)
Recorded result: 3.8 km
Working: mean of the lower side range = 16.8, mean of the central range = 14.9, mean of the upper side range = 16.9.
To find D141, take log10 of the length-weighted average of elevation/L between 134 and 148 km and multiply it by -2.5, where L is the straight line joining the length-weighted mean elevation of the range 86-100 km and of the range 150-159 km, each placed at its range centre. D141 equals 0.24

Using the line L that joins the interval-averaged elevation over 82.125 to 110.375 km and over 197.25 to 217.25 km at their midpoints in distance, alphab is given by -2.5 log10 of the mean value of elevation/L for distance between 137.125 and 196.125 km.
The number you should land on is -0.10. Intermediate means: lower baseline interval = 16.8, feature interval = 15.5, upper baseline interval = 12.6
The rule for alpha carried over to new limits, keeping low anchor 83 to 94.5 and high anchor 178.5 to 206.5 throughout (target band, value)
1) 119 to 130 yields -0.98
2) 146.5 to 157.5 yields 1.39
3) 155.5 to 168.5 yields -0.75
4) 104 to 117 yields -1.20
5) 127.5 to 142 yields 1.35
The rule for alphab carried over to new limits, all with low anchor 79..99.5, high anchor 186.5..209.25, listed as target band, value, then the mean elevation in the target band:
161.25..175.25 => -0.110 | 17.1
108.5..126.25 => -0.127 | 18.3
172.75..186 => -0.074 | 16.3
